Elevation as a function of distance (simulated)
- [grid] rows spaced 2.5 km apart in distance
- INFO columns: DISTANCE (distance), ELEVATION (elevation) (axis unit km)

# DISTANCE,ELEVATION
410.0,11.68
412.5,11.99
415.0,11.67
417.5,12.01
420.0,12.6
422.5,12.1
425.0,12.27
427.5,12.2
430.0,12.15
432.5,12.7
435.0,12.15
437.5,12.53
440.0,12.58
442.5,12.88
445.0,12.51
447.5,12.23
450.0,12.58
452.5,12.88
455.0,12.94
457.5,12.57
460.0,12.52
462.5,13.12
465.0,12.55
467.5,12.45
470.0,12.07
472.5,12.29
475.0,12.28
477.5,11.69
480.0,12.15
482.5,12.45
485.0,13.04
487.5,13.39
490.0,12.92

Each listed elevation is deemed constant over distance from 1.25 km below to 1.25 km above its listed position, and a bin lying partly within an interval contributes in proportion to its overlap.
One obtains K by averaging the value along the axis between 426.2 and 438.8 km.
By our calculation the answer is 12.3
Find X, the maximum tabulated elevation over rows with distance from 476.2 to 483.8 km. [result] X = 12.45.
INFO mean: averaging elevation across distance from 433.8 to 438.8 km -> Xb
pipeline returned 12.3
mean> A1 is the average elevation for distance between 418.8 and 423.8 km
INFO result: 12.3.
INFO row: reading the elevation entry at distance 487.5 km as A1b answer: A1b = 13.39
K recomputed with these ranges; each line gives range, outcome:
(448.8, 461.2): 12.7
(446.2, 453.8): 12.6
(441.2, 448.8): 12.5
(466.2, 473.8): 12.3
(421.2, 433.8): 12.3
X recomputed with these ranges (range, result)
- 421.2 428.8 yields 12.27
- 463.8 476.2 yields 12.55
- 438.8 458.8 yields 12.94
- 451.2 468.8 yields 13.12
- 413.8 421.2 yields 12.6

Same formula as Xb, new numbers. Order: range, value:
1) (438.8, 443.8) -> 12.7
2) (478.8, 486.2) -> 12.5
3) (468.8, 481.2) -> 12.1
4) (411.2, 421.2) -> 12.1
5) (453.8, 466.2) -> 12.7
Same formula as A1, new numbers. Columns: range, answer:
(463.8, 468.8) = 12.5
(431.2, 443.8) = 12.6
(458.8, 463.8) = 12.8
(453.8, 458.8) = 12.8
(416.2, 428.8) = 12.2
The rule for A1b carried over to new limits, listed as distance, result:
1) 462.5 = 13.12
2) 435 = 12.15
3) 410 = 11.68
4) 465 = 12.55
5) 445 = 12.51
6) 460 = 12.52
